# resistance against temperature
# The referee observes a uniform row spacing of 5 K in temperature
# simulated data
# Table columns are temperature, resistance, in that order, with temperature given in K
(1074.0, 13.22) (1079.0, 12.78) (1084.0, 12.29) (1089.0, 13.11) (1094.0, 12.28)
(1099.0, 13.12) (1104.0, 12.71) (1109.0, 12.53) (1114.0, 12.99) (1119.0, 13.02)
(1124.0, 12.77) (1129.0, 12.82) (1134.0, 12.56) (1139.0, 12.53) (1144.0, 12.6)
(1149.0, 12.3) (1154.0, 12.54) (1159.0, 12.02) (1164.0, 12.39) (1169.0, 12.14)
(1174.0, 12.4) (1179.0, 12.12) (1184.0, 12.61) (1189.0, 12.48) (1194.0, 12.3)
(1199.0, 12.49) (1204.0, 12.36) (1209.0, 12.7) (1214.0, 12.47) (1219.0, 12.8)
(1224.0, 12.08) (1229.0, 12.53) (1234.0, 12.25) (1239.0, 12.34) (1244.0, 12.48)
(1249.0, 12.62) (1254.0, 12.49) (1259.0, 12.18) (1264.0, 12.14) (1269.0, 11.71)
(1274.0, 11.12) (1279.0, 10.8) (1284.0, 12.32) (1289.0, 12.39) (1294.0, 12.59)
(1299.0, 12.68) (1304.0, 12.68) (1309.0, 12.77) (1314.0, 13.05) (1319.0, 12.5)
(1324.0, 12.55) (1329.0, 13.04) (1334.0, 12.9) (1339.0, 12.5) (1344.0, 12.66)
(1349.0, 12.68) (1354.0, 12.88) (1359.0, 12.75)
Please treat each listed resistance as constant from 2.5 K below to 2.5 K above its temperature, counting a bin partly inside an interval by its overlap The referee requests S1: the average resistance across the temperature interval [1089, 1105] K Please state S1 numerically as 12.8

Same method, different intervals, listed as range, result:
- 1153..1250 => 12.4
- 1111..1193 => 12.5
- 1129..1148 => 12.6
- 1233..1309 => 12.2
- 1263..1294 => 11.8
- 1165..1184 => 12.3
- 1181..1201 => 12.5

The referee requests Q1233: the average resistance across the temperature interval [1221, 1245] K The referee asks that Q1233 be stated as 12.3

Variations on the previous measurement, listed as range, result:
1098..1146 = 12.8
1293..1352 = 12.7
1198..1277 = 12.3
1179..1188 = 12.5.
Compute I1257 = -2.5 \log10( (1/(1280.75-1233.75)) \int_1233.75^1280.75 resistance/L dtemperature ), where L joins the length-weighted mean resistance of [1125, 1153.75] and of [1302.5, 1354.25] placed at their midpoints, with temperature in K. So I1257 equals 0.06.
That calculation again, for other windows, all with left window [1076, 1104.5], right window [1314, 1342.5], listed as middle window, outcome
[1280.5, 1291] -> 0.05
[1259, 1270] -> 0.06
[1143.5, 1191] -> 0.03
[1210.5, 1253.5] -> 0.02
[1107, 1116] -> 0.00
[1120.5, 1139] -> 0.00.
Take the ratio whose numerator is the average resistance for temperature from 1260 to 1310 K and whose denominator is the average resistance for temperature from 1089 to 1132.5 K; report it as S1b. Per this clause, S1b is 0.95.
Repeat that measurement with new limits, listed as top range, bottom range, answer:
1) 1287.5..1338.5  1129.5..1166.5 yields 1.02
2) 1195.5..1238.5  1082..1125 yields 0.98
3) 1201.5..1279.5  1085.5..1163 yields 0.97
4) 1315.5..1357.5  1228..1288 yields 1.05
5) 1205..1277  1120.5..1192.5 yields 0.99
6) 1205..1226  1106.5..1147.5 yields 0.98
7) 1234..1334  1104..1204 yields 0.99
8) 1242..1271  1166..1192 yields 0.99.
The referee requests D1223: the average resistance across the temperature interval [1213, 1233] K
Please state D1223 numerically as 12.5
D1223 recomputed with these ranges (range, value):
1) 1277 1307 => 12.3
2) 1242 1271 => 12.3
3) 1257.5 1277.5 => 11.7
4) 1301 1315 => 12.8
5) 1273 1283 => 11.1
